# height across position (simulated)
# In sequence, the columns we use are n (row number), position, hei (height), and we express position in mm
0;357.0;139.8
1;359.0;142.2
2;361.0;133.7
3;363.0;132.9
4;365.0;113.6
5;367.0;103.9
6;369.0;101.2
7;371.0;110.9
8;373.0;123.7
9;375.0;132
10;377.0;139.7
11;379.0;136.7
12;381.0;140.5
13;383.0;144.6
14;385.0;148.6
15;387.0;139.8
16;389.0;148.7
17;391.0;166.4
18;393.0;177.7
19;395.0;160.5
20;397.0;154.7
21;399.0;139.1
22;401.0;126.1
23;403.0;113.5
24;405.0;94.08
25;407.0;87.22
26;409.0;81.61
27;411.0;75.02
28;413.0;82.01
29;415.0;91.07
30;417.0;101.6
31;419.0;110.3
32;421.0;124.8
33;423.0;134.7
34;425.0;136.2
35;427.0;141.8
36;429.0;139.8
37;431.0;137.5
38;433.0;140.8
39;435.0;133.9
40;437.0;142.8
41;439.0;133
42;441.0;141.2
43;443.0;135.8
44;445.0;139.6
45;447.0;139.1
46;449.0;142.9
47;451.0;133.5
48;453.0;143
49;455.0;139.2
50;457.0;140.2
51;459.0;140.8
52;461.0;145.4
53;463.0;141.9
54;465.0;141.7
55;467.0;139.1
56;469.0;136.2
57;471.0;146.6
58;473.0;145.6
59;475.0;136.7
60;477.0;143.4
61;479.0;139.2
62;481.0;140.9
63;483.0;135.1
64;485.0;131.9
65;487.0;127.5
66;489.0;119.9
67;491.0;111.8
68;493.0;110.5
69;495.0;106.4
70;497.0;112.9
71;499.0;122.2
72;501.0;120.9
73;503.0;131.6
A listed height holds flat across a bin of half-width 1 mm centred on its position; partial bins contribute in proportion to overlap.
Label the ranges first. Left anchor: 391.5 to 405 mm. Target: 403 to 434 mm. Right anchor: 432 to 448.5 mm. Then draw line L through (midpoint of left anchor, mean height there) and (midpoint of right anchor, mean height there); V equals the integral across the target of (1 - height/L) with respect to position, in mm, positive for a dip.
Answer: 6.25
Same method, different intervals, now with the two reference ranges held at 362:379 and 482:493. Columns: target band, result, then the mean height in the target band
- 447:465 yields -2.6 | 141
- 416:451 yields -3.3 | 134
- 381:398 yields -4.6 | 154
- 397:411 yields 1.6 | 108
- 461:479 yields -2.6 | 142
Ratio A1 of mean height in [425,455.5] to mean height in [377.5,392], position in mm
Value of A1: 0.95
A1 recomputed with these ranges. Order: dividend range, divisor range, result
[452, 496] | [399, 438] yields 1.16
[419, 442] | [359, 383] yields 1.08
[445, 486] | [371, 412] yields 1.07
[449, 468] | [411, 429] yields 1.23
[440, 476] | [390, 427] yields 1.17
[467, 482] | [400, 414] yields 1.50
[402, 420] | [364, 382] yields 0.76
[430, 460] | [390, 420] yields 1.18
